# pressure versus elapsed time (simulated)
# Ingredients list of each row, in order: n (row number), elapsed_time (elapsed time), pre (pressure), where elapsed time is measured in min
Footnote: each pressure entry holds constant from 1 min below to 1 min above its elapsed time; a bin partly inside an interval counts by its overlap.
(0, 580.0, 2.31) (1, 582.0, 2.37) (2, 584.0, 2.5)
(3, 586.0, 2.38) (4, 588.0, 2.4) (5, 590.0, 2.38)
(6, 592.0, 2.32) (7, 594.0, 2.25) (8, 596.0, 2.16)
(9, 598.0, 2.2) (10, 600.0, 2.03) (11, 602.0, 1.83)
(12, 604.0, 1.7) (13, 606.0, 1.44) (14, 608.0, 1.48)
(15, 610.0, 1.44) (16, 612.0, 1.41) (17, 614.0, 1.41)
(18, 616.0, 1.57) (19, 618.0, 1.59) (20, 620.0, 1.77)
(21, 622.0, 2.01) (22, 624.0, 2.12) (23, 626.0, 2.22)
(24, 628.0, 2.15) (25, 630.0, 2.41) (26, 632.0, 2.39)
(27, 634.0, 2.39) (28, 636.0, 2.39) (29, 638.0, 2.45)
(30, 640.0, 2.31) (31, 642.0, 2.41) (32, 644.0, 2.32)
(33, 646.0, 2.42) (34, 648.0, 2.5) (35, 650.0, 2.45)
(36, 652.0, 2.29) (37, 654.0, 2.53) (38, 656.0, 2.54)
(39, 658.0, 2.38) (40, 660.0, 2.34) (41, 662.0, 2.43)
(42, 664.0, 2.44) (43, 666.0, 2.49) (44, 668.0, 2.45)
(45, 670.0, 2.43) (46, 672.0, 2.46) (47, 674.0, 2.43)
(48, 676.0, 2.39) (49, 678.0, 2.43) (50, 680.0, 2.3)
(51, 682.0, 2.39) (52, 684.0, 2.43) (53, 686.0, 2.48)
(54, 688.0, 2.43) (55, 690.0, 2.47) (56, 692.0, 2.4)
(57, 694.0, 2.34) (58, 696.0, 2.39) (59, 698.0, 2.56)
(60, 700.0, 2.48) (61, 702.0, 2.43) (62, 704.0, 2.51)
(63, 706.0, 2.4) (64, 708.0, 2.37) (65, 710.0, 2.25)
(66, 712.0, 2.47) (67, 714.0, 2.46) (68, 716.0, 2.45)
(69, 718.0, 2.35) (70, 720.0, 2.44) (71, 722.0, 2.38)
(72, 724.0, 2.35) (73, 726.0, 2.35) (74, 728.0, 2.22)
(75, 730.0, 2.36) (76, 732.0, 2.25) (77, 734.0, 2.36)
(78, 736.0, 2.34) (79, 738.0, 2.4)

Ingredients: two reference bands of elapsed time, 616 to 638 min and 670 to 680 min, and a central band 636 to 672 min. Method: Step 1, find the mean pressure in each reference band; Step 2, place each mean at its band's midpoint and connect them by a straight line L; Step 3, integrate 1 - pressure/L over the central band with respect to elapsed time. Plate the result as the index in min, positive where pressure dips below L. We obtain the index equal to -2.1 min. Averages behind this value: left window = 2.13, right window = 2.42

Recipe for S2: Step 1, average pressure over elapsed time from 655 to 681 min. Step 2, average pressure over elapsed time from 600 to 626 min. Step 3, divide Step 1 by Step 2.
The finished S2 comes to 1.44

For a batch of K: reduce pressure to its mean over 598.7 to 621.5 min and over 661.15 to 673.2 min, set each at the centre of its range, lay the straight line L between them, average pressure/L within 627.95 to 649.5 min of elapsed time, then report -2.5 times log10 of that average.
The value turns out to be -0.17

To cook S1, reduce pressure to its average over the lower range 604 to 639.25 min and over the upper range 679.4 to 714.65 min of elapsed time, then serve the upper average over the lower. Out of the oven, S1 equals 1.26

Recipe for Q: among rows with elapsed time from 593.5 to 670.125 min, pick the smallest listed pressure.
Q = 1.41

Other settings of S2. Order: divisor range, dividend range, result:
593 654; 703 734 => 1.15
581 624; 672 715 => 1.25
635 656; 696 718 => 1.01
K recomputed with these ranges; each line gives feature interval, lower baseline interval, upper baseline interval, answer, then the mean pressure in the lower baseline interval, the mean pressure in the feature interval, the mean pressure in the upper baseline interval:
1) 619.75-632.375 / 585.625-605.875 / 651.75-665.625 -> 0.05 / 2.13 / 2.16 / 2.43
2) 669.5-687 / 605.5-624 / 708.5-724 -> -0.15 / 1.6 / 2.42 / 2.4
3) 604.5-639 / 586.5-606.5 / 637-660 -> 0.18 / 2.09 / 1.92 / 2.41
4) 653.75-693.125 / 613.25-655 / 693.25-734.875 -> -0.06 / 2.2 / 2.43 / 2.39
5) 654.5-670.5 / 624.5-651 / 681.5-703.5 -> -0.02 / 2.37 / 2.44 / 2.44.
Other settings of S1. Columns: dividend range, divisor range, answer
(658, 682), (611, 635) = 1.24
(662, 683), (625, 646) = 1.03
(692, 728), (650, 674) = 0.99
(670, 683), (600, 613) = 1.51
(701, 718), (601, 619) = 1.57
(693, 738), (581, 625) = 1.23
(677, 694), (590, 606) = 1.18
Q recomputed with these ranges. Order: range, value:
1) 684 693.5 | 2.4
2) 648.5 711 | 2.25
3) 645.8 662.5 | 2.29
